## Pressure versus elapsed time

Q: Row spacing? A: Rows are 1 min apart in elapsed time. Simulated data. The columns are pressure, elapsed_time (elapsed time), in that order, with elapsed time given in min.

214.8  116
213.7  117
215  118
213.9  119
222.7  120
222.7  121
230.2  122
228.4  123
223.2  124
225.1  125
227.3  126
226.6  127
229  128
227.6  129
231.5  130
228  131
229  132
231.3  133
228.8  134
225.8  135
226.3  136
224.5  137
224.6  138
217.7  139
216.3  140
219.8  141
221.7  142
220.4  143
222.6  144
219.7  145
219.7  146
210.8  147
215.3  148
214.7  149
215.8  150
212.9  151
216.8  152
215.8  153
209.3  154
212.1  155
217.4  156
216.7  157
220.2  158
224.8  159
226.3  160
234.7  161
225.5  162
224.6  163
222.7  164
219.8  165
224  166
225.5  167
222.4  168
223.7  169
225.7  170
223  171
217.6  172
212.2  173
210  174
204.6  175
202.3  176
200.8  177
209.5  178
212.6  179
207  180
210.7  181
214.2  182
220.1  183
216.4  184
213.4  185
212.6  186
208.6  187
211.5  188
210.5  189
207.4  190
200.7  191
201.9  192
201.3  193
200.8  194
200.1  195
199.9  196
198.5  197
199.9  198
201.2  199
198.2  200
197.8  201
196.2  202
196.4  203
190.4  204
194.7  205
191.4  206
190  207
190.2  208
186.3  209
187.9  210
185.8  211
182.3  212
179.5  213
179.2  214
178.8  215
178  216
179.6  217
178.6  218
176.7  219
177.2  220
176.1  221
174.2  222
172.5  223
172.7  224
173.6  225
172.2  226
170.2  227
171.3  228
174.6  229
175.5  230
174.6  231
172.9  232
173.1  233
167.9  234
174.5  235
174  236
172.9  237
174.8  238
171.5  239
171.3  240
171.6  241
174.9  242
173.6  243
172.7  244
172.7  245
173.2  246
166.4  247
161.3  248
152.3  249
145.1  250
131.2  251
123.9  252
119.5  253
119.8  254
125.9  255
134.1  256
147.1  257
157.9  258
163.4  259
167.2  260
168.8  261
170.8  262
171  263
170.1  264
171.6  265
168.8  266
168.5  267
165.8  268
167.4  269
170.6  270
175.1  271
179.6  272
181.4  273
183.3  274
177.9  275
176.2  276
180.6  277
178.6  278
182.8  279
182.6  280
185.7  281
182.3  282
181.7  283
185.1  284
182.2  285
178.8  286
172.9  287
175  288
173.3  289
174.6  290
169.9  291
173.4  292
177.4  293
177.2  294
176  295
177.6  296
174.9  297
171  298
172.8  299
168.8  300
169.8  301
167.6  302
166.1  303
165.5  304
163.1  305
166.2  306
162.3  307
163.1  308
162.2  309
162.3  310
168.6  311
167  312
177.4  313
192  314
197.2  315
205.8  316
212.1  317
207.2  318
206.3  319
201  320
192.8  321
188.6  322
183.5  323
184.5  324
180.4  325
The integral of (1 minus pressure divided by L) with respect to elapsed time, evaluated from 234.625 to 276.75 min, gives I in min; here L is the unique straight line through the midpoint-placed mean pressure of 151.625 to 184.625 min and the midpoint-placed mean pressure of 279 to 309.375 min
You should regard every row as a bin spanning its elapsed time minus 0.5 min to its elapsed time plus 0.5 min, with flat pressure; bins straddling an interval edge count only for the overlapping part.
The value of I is 5.3 min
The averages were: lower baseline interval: 217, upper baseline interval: 174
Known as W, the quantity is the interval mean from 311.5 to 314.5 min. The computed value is 179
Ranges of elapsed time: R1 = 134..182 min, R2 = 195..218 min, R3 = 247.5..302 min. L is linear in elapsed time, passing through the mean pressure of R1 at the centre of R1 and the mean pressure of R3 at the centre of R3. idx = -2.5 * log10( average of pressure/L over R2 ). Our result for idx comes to 0.04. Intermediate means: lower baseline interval 218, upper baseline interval 167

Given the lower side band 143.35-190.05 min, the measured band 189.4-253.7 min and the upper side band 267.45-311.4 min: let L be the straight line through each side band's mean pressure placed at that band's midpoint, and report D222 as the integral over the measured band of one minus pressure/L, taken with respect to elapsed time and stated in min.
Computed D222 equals 6.3 min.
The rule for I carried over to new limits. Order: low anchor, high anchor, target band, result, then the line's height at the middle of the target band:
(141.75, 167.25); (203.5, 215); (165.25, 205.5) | -1.4 min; 201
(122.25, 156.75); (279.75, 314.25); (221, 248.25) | 2.8 min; 192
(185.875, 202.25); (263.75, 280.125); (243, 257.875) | 2.9 min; 183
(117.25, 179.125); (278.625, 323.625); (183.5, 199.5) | 0.3 min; 209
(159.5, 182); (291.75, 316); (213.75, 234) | 2.5 min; 199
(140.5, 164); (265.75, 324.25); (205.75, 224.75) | 1.9 min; 201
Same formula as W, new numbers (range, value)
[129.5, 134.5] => 230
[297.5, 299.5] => 172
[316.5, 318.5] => 210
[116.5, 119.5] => 214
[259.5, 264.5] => 170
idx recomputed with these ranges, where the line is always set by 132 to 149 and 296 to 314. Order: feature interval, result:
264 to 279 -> 0.03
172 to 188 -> -0.01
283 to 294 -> -0.02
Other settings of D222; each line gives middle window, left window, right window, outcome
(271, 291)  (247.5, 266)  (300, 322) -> -1.9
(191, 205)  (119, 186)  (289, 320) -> 0.6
